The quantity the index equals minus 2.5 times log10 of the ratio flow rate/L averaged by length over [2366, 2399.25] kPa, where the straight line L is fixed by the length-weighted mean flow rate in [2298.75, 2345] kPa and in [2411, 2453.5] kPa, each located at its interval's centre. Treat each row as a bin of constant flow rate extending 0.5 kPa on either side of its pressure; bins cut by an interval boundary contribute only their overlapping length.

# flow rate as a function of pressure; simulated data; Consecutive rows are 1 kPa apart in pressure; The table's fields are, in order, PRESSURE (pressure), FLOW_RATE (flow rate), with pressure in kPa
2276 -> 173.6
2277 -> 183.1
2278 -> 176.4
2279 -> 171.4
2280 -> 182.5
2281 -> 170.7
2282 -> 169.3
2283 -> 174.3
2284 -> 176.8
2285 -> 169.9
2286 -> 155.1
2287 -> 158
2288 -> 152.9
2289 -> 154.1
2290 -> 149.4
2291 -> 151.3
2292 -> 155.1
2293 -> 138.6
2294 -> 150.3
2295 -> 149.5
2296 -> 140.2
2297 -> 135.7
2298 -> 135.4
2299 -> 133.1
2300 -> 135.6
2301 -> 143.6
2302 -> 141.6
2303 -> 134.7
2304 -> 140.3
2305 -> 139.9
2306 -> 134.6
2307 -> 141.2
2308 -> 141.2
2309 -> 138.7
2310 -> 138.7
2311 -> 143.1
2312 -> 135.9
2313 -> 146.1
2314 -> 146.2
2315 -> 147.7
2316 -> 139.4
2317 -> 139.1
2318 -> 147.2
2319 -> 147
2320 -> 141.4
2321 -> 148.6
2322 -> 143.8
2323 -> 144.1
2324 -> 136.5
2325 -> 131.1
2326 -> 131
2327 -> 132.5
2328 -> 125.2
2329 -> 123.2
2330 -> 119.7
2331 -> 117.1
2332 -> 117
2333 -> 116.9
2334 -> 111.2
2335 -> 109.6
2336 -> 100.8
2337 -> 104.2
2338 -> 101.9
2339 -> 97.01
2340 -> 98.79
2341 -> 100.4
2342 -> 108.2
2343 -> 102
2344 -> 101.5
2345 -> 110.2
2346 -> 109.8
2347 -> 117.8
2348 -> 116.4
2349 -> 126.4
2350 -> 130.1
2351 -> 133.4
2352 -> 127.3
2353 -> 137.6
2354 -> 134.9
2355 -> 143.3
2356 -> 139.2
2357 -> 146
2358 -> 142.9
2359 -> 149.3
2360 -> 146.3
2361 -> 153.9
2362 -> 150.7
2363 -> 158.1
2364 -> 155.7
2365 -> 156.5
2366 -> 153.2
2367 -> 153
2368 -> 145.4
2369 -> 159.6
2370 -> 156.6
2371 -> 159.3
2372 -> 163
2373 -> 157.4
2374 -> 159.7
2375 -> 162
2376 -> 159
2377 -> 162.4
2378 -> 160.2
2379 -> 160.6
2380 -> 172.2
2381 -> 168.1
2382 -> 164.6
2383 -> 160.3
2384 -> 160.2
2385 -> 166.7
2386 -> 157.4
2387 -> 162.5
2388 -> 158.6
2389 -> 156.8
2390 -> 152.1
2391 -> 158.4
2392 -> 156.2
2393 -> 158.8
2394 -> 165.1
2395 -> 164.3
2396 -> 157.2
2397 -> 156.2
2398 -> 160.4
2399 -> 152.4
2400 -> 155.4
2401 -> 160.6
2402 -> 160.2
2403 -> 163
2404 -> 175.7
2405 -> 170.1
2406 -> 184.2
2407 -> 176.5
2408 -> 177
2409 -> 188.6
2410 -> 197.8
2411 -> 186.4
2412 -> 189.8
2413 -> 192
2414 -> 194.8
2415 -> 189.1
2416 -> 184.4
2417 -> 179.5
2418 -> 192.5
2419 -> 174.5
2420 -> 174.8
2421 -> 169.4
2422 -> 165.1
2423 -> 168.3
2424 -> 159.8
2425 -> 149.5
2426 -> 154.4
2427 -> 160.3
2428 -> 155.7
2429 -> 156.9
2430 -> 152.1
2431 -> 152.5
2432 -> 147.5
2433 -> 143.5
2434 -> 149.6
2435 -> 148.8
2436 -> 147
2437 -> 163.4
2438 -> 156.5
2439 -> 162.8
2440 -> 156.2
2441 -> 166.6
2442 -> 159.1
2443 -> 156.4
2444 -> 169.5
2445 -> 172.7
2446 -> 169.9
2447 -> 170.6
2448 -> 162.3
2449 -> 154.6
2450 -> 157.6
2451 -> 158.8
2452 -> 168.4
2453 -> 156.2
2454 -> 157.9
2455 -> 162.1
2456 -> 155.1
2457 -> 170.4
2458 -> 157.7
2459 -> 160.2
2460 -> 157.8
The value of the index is -0.078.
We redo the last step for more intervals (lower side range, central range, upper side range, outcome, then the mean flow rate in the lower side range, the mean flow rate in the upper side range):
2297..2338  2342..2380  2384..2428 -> 0.059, 133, 169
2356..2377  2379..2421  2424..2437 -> -0.113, 154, 152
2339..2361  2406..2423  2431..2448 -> -0.221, 125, 159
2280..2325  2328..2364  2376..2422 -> 0.263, 147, 169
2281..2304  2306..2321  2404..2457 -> 0.078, 150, 167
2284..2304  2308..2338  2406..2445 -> 0.154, 147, 168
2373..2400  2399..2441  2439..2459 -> -0.043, 160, 162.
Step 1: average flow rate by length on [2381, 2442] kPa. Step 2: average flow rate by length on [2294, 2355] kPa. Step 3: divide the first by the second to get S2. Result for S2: 1.28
